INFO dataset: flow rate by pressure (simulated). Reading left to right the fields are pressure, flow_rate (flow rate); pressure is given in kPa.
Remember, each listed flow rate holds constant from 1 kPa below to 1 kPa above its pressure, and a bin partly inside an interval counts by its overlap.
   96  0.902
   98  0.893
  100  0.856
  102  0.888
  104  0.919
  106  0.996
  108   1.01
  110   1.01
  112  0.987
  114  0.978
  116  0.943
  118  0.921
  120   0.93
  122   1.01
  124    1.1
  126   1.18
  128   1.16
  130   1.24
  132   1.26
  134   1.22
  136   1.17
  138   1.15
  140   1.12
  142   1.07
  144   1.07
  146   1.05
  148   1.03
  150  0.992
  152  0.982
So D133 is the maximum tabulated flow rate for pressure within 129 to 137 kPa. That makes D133 1.26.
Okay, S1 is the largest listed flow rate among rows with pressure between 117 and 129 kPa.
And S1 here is 1.18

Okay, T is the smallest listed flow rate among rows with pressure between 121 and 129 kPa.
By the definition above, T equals 1.01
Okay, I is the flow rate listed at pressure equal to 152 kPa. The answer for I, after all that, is 0.982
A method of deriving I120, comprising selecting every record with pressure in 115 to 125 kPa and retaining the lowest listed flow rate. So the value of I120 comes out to 0.921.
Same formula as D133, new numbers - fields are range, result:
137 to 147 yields 1.15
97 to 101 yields 0.893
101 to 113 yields 1.01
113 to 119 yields 0.978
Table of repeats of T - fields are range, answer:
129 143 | 1.07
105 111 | 0.996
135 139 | 1.15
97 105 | 0.856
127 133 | 1.16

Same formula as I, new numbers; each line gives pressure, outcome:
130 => 1.24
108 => 1.01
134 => 1.22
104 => 0.919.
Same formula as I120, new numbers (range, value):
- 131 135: 1.22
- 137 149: 1.03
